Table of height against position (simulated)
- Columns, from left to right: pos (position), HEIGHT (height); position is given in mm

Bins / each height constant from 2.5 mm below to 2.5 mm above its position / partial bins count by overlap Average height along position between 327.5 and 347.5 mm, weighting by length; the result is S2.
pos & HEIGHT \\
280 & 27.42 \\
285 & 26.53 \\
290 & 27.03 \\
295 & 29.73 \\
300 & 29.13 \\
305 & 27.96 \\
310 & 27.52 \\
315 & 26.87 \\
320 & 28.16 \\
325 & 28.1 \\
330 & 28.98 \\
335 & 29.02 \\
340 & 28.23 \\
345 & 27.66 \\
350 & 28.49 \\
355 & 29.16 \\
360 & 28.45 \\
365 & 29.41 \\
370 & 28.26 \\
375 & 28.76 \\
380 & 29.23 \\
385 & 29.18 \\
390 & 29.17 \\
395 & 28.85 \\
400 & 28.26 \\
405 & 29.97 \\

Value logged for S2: 28.5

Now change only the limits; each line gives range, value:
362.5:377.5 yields 28.8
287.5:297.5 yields 28.4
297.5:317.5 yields 27.9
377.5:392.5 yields 29.2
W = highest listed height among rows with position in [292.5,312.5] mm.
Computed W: 29.73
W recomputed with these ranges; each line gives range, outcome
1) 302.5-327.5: 28.16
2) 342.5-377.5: 29.41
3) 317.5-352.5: 29.02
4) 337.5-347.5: 28.23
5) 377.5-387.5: 29.23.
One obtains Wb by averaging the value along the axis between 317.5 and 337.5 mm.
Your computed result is 28.6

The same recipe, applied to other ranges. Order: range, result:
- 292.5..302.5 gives 29.4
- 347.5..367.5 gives 28.9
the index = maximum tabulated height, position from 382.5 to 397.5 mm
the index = 29.18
